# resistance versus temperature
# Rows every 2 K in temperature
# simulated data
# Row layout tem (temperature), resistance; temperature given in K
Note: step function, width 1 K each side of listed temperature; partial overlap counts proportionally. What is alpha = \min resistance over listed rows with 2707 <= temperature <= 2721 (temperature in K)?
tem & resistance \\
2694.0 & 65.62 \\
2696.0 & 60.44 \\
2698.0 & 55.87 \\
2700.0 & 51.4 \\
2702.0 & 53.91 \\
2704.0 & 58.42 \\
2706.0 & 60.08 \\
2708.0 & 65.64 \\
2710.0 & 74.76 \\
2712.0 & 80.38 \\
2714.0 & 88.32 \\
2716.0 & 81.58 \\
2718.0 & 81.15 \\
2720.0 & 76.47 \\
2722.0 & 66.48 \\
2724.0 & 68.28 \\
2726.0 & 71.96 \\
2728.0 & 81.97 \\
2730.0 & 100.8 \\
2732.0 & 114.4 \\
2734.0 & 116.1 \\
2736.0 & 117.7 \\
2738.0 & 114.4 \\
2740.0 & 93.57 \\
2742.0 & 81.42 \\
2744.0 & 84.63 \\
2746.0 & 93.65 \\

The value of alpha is 65.64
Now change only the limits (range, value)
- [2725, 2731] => 71.96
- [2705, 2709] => 60.08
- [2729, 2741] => 93.57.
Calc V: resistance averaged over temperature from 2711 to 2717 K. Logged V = 83.4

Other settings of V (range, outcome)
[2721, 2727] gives 68.9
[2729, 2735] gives 110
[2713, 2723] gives 78.8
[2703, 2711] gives 64.7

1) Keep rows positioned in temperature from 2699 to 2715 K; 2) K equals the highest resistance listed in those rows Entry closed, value 88.32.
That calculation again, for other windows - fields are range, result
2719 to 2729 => 81.97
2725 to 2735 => 116.1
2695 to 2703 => 60.44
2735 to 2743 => 117.7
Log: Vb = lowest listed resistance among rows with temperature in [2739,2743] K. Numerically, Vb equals 81.42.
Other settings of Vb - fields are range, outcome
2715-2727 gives 66.48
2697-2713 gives 51.4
